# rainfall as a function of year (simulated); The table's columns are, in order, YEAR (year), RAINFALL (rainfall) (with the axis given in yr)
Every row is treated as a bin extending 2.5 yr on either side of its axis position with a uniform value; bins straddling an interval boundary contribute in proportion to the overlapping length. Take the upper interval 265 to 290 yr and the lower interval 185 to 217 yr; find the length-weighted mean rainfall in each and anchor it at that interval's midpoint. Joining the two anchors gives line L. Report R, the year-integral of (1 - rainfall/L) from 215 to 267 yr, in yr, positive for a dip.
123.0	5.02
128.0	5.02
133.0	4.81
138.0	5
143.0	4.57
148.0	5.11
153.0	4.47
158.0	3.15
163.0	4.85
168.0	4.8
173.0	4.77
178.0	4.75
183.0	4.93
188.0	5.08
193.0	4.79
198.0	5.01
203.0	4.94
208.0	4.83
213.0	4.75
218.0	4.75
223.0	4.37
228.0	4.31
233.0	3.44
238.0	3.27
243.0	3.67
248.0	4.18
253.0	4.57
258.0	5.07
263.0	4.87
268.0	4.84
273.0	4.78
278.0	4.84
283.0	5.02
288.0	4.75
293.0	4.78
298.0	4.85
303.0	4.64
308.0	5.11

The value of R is 6.4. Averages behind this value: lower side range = 4.89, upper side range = 4.85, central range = 4.27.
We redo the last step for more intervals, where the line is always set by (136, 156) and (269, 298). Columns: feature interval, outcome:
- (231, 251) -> 4.74 yr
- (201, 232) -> 1.26 yr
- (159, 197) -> -0.23 yr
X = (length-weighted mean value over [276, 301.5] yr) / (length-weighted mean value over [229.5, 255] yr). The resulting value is 1.26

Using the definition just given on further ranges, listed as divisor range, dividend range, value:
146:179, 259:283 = 1.07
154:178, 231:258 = 0.89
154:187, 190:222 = 1.06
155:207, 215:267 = 0.91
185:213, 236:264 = 0.87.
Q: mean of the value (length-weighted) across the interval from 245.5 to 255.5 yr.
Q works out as 4.38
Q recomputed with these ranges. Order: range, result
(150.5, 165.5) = 4.16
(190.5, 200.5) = 4.9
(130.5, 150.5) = 4.87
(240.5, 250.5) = 3.92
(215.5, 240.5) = 4.03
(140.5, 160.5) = 4.33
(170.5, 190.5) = 4.88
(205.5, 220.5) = 4.78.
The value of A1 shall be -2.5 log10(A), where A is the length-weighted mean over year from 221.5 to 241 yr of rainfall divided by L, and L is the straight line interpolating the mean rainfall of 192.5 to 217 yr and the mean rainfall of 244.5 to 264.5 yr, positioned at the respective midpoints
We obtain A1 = 0.23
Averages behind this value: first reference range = 4.86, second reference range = 4.61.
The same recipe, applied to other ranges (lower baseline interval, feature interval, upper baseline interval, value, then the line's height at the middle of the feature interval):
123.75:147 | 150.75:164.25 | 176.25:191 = 0.20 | 4.9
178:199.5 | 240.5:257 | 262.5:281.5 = 0.15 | 4.86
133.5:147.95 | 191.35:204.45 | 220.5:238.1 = -0.16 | 4.25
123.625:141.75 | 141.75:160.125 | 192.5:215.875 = 0.14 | 4.91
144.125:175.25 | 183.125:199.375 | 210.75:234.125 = -0.12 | 4.45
